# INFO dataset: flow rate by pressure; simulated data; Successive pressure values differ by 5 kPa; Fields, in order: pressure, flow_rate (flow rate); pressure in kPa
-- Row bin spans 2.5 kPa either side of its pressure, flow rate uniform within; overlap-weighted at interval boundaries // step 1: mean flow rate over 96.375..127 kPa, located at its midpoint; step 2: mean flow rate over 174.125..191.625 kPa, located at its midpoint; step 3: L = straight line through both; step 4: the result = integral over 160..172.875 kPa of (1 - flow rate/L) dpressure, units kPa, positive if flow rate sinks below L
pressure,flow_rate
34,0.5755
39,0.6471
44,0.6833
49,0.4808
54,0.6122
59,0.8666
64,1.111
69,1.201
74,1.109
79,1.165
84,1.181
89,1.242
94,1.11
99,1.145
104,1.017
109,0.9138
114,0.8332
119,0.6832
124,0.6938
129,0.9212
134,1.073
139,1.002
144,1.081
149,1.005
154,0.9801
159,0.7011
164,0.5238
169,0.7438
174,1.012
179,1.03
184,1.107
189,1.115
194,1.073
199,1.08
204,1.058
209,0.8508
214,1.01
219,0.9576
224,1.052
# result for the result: 4.4 kPa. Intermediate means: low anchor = 0.883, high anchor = 1.07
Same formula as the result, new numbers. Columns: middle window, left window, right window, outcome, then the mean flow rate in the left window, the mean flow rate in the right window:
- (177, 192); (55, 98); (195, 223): -1.0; 1.11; 0.999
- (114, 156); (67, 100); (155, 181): 0.7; 1.17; 0.808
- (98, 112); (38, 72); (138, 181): -2.6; 0.812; 0.892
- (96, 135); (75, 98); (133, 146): 7.0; 1.17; 1.05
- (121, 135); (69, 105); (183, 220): 3.0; 1.15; 1.03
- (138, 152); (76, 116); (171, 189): 0.4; 1.08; 1.05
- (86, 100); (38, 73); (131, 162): -4.6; 0.82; 0.966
